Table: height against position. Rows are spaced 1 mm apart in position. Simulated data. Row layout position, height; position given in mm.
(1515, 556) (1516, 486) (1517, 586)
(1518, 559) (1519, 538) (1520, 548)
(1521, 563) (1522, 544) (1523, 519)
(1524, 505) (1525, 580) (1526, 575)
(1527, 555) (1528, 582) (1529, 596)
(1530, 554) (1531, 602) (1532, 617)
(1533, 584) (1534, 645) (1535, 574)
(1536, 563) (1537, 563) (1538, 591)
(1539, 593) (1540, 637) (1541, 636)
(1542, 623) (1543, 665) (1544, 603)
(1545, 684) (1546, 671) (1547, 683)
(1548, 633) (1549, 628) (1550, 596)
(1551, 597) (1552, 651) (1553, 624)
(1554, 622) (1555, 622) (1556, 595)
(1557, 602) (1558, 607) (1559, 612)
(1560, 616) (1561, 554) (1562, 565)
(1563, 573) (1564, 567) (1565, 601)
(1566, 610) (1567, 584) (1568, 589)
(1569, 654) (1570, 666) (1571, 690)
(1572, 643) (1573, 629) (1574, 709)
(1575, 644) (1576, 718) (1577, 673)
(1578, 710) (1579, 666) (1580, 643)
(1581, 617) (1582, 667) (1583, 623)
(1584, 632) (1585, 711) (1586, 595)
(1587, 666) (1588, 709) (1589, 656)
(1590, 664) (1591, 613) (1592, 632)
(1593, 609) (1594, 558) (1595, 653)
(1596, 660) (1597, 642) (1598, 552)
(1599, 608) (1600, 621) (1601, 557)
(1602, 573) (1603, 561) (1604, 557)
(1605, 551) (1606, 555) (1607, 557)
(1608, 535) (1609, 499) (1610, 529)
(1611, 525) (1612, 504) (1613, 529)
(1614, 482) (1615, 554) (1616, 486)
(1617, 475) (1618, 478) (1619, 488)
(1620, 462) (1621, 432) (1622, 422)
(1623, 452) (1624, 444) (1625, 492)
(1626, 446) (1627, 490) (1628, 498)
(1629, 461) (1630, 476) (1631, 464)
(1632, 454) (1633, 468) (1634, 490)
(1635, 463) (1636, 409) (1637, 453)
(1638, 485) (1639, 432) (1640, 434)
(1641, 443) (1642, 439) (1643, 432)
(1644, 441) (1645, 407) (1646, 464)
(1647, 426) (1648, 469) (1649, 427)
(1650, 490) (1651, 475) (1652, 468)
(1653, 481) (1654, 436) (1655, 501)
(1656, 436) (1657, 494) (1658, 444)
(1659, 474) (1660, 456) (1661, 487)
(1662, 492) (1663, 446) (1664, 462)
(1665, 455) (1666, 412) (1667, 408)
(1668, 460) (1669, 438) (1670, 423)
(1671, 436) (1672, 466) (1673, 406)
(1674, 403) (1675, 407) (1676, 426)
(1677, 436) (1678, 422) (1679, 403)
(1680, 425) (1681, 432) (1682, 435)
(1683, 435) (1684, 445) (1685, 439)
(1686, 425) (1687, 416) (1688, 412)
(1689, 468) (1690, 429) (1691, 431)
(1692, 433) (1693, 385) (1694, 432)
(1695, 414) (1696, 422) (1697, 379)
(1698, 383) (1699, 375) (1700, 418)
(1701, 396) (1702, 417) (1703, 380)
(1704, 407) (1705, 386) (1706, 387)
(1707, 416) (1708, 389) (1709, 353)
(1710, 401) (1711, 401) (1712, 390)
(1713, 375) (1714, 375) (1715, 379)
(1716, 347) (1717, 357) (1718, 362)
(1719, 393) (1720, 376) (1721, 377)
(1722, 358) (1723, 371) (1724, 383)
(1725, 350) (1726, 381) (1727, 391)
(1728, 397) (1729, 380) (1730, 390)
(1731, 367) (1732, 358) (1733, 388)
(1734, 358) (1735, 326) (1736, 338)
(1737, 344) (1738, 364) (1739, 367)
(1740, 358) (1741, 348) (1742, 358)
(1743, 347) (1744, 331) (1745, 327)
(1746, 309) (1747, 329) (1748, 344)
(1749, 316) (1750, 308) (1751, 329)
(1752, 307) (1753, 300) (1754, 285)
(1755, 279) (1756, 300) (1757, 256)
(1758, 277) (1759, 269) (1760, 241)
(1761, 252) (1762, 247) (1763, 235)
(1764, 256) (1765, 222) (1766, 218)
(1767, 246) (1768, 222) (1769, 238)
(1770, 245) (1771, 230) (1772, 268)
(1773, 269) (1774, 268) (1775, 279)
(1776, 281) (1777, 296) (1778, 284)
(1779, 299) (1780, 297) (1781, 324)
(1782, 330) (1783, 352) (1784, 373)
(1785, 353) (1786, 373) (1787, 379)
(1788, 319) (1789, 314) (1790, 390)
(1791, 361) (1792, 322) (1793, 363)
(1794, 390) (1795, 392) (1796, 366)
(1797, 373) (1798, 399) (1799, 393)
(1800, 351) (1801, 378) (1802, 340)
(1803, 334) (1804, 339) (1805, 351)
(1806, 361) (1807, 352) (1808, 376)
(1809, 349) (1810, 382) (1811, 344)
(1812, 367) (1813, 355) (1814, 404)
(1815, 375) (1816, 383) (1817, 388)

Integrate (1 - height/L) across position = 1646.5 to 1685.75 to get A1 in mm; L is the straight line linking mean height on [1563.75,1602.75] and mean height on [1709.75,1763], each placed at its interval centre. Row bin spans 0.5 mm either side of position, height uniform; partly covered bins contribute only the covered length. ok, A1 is 2.5 mm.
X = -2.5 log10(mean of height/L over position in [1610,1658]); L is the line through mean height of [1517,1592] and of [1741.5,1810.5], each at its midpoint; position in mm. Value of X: 0.09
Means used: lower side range 616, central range 466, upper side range 315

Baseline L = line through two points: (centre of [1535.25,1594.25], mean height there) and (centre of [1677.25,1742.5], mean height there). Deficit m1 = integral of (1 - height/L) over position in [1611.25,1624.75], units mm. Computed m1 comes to 1.59 mm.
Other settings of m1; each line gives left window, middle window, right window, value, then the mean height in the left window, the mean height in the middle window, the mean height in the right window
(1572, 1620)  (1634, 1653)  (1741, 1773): 2.02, 596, 450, 281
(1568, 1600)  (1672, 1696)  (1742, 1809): 2.42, 647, 425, 314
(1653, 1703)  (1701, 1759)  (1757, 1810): 2.98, 432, 356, 314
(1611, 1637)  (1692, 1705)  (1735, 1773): -1.12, 473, 401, 292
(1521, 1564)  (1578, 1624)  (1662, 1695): -3.82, 600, 573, 430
